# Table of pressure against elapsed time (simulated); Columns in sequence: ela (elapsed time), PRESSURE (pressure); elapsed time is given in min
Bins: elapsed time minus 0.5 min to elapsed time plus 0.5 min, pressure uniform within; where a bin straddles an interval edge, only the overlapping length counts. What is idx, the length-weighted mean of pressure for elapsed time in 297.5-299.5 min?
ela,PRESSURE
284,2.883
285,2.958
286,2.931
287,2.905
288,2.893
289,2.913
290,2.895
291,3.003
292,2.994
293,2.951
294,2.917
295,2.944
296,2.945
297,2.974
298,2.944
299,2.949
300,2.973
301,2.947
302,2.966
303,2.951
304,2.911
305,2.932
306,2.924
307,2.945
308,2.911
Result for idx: 2.95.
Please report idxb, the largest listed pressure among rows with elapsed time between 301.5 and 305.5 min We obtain 2.966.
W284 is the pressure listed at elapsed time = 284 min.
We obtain 2.883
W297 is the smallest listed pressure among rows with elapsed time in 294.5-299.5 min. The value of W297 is 2.944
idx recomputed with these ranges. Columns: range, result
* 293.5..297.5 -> 2.95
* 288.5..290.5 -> 2.9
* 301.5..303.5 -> 2.96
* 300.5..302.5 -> 2.96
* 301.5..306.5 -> 2.94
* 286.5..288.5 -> 2.9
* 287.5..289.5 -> 2.9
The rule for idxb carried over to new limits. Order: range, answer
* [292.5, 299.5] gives 2.974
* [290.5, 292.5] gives 3.003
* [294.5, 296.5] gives 2.945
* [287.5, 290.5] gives 2.913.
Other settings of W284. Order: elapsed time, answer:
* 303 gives 2.951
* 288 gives 2.893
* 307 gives 2.945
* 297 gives 2.974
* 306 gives 2.924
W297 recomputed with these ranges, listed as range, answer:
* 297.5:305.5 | 2.911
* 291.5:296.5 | 2.917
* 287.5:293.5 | 2.893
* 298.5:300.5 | 2.949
